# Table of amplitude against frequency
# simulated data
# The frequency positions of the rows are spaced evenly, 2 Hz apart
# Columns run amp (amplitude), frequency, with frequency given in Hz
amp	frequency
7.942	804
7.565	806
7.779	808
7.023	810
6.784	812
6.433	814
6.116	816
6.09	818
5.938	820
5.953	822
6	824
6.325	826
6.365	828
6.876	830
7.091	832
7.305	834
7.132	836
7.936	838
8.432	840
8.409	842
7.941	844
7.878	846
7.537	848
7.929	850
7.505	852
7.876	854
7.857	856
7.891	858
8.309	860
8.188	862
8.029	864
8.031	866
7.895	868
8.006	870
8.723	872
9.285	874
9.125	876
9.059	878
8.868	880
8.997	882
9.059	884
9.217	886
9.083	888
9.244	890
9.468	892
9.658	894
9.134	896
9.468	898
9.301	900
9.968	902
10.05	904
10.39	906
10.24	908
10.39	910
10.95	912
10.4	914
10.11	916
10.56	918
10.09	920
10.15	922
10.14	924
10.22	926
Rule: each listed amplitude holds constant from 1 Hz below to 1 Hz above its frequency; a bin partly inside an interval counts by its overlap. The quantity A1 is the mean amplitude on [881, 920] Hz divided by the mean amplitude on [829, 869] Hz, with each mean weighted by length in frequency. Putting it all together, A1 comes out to 1.3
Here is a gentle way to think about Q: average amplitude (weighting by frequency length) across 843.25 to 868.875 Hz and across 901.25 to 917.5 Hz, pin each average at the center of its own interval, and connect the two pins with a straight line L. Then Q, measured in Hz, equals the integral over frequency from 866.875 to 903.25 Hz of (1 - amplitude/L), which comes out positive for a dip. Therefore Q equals 0.5 Hz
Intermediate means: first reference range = 7.91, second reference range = 10.3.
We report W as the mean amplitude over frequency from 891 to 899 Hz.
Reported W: 9.43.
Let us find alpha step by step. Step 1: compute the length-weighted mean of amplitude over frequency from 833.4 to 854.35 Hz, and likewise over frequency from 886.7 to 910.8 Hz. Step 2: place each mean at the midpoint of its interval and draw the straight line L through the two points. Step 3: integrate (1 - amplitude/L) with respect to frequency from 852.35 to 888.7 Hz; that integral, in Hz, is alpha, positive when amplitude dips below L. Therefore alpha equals 0.9 Hz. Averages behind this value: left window 7.81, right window 9.69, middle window 8.5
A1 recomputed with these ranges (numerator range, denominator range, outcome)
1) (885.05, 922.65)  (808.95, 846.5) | 1.43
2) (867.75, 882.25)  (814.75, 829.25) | 1.43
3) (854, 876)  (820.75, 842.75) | 1.17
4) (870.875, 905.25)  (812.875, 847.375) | 1.33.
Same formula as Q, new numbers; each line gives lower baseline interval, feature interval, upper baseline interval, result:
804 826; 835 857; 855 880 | -0.6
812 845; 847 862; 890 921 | 0.1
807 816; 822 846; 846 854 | 0.5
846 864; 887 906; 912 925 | -0.1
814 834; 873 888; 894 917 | -0.3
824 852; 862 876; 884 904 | 0.2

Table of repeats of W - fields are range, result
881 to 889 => 9.09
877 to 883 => 8.97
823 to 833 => 6.53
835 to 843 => 7.98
